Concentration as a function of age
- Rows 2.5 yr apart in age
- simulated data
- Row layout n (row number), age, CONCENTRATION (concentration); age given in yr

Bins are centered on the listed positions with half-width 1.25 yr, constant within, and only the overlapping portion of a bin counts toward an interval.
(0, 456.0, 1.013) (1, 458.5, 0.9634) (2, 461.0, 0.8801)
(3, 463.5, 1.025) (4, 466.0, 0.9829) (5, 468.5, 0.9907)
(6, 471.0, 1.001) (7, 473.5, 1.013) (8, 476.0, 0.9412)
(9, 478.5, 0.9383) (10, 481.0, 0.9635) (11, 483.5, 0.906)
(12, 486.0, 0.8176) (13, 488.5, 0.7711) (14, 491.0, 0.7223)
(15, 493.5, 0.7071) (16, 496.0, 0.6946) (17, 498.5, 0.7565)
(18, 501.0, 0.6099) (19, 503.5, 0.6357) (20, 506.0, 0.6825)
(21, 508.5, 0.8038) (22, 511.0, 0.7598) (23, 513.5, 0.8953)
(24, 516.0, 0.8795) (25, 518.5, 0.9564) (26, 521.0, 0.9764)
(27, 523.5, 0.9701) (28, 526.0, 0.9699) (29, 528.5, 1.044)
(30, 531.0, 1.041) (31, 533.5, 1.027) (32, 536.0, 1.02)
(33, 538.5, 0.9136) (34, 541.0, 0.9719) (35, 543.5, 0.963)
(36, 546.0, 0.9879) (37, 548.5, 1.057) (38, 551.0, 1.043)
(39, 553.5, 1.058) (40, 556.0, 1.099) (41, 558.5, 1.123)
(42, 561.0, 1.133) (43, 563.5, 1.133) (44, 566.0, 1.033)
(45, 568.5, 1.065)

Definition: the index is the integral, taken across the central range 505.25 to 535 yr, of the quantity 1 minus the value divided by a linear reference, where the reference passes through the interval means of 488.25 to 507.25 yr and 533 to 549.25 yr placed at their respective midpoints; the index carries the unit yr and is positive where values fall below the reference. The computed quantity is -2.6 yr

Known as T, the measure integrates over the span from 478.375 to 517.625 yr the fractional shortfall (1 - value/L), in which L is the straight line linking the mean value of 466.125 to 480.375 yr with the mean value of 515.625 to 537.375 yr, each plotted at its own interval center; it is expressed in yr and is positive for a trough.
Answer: 8.1 yr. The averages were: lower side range 0.977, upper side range 0.991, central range 0.781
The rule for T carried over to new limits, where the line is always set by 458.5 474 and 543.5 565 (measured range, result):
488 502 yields 4.17 yr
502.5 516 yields 3.37 yr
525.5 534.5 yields 0.19 yr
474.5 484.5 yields 0.53 yr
